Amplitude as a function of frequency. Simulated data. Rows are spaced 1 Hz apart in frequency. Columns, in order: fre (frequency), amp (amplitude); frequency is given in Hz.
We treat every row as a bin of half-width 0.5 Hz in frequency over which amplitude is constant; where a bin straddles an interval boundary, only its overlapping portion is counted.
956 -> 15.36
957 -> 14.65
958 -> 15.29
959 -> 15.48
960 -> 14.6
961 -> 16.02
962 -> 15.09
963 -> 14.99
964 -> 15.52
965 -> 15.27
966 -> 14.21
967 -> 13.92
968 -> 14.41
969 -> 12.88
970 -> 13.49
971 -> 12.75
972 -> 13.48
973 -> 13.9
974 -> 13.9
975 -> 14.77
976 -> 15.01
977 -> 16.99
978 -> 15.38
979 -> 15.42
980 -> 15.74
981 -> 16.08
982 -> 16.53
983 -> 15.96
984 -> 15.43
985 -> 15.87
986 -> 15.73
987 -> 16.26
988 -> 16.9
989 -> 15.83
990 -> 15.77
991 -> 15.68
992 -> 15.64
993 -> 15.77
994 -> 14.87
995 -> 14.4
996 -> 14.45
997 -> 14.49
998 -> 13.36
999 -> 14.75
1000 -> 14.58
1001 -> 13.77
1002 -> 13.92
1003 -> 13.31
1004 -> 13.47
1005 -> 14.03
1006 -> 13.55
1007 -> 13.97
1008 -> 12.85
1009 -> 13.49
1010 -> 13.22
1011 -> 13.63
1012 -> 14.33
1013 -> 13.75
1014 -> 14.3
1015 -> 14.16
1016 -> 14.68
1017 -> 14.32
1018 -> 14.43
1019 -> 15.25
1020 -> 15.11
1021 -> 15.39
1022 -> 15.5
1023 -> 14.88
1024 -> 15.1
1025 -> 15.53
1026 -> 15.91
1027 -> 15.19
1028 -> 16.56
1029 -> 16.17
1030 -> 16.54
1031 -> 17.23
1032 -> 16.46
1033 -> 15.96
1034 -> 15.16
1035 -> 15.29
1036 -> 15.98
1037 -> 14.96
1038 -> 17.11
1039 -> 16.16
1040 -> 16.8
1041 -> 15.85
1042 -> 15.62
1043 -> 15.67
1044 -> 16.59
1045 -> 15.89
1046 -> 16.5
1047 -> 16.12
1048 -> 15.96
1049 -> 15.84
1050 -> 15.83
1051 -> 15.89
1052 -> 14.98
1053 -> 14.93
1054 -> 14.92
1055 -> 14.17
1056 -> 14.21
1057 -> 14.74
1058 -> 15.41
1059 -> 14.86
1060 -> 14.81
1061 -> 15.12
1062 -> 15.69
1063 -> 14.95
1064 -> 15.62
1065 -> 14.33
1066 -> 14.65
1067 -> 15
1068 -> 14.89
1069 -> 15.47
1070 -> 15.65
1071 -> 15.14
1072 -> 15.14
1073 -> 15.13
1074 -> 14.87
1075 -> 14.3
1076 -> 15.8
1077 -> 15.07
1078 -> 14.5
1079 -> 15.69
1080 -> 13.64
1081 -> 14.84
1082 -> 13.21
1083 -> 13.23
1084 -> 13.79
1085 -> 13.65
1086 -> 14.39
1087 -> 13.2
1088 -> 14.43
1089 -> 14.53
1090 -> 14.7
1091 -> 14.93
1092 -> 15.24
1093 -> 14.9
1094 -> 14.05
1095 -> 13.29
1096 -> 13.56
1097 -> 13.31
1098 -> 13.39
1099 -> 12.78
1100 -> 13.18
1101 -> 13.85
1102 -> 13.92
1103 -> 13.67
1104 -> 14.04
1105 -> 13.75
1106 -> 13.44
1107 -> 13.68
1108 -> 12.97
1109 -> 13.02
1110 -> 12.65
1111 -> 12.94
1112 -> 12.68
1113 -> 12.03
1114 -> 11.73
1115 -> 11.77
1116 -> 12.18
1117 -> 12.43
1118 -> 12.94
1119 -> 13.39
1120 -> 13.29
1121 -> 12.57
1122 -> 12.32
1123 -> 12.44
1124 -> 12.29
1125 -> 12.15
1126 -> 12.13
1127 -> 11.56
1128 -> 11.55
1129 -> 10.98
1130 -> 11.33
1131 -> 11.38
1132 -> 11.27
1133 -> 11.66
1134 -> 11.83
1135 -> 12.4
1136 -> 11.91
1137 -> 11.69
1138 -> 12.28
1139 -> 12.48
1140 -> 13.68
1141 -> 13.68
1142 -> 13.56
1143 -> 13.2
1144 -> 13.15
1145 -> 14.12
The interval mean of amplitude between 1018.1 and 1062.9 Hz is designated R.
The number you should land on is 15.6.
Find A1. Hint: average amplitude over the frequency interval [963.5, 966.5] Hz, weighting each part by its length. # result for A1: 15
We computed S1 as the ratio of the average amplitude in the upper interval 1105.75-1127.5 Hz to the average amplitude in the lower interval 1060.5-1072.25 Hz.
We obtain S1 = 0.8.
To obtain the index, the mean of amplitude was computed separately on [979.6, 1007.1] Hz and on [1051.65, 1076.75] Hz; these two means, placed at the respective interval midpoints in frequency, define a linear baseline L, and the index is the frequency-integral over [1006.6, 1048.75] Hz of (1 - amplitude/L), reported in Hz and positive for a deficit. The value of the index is -0.9 Hz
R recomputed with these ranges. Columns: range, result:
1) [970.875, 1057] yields 15.1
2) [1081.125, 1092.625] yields 14.2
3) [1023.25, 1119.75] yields 14.7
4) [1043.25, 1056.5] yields 15.5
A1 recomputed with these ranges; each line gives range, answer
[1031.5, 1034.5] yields 15.9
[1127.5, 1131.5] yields 11.3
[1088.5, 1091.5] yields 14.7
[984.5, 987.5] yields 16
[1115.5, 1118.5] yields 12.5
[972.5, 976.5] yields 14.4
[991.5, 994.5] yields 15.4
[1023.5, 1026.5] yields 15.5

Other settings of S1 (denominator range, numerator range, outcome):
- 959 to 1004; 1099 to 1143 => 0.84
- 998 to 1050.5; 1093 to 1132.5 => 0.84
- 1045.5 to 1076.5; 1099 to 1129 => 0.84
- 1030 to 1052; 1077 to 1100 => 0.88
